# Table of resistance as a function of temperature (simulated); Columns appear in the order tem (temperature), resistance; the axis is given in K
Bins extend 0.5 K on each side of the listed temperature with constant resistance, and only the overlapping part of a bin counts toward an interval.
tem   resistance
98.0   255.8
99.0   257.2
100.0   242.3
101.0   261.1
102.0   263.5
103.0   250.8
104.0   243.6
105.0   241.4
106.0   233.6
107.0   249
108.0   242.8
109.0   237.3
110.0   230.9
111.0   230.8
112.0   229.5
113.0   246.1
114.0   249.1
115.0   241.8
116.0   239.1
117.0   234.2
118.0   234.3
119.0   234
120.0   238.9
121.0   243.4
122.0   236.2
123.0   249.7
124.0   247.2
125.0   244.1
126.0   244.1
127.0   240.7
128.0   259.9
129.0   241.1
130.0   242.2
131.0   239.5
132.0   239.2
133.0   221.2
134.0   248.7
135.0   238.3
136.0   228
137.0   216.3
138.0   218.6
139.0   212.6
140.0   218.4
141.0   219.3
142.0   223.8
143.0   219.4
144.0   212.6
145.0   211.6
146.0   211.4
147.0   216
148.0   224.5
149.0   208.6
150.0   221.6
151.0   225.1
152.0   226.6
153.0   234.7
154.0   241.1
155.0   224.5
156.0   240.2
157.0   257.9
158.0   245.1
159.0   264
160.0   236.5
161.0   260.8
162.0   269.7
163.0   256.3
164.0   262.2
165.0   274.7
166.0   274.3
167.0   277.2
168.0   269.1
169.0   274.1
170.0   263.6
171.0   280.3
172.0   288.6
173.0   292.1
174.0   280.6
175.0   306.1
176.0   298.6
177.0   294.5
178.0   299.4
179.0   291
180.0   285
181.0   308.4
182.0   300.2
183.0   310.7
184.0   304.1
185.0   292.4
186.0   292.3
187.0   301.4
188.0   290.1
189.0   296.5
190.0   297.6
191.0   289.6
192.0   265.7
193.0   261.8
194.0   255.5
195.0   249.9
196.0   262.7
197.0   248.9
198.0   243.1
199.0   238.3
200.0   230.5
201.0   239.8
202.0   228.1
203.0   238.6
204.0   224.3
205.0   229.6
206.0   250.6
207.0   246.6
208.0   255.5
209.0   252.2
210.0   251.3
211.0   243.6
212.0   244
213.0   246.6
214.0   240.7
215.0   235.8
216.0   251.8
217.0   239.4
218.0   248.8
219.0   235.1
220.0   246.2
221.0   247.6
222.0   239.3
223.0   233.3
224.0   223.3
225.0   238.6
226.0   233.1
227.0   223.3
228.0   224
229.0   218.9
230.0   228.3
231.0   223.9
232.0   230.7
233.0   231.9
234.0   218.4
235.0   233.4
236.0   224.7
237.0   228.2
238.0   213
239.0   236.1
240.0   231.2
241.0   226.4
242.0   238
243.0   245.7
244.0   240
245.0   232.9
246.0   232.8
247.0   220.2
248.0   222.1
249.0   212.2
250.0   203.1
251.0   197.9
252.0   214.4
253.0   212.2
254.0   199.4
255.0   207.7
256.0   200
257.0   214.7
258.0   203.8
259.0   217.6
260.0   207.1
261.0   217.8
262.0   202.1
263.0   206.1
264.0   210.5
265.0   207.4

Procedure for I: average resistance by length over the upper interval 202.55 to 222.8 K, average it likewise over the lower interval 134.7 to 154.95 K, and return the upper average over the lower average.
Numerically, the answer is 1.1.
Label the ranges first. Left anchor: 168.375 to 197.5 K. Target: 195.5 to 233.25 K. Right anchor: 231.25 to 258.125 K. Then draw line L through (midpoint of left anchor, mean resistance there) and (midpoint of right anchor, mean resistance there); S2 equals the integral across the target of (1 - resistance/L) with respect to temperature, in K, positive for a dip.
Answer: 2.1 K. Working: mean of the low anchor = 286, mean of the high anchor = 221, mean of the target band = 239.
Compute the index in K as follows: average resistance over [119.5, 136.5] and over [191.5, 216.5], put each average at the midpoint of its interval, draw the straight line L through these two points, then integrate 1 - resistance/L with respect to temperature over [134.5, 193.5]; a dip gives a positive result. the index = -3.9 K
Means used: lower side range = 241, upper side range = 245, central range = 259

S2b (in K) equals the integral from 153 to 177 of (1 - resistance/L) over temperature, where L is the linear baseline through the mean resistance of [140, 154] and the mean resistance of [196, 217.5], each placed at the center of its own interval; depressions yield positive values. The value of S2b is -4.2 K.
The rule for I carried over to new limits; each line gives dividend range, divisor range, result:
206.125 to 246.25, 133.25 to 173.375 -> 0.98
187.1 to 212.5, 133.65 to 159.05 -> 1.12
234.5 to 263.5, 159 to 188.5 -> 0.77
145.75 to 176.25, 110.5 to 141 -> 1.08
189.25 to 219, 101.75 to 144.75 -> 1.05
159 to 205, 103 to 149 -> 1.17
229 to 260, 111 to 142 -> 0.94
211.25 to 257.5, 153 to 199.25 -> 0.83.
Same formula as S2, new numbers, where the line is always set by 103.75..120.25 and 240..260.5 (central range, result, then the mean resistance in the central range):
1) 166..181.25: -3.81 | 286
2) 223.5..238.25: -0.39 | 226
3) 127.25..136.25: -0.17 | 240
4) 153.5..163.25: -0.75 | 249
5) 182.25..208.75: -4.38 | 263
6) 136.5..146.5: 0.76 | 216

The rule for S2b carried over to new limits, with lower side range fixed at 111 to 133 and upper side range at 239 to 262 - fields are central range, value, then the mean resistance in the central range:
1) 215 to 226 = -0.81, 240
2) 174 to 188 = -4.09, 298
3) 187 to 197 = -2.01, 274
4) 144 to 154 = 0.65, 221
